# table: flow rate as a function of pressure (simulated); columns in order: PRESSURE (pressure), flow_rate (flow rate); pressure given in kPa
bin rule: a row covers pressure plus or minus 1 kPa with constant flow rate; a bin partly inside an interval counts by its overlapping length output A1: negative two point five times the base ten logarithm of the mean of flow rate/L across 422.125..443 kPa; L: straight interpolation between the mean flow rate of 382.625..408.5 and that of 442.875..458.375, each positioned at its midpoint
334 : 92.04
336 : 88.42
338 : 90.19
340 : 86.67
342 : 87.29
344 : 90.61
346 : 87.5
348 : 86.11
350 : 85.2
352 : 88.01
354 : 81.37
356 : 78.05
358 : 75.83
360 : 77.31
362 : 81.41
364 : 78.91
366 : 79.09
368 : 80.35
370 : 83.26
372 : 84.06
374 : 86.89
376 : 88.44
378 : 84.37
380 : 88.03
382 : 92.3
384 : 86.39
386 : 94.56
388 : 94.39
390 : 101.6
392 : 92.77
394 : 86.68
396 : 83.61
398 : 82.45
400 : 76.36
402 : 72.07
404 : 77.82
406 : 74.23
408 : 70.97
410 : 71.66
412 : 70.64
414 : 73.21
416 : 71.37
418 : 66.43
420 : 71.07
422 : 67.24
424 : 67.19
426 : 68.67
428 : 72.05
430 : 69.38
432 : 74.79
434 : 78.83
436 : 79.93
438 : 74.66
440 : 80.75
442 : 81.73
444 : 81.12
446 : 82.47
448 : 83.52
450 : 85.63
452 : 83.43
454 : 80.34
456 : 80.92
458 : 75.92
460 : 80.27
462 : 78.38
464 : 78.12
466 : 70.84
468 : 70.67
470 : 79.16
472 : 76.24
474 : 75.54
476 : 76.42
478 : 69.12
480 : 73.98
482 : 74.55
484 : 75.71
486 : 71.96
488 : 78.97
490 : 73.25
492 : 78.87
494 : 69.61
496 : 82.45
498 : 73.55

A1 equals 0.11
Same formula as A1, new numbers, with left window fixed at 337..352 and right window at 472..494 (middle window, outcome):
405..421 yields 0.143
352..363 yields 0.089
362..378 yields 0.029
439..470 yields -0.031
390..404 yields -0.008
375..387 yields -0.060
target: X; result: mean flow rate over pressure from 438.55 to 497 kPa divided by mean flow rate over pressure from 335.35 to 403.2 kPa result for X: 0.9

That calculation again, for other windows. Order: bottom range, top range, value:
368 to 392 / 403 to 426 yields 0.80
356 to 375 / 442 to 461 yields 1.01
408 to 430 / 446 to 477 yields 1.12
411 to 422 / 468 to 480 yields 1.06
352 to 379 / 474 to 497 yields 0.92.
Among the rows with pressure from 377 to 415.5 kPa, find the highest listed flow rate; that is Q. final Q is 101.6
